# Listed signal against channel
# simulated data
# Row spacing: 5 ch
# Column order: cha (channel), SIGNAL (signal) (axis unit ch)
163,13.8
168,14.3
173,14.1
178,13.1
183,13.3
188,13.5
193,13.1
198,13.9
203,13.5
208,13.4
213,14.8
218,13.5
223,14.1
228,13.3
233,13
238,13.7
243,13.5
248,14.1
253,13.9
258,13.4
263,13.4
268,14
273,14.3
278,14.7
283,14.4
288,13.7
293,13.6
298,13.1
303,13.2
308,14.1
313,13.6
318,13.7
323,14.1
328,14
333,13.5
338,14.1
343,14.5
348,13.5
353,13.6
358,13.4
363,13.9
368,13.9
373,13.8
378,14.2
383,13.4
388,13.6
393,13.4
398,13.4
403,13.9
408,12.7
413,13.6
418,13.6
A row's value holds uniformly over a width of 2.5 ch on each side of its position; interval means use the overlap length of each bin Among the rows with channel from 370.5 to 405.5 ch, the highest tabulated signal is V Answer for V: 14.2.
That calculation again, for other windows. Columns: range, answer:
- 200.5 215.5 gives 14.8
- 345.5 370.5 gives 13.9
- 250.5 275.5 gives 14.3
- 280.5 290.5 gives 14.4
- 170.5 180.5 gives 14.1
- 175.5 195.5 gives 13.5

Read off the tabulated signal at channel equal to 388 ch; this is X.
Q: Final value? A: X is 13.6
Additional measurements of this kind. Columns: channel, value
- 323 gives 14.1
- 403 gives 13.9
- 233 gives 13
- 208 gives 13.4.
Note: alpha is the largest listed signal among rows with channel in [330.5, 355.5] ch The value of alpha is 14.5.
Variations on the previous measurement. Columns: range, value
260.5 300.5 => 14.7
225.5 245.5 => 13.7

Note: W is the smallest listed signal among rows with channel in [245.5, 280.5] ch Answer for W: 13.4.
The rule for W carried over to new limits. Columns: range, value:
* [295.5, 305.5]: 13.1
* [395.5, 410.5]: 12.7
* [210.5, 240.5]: 13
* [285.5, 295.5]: 13.6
